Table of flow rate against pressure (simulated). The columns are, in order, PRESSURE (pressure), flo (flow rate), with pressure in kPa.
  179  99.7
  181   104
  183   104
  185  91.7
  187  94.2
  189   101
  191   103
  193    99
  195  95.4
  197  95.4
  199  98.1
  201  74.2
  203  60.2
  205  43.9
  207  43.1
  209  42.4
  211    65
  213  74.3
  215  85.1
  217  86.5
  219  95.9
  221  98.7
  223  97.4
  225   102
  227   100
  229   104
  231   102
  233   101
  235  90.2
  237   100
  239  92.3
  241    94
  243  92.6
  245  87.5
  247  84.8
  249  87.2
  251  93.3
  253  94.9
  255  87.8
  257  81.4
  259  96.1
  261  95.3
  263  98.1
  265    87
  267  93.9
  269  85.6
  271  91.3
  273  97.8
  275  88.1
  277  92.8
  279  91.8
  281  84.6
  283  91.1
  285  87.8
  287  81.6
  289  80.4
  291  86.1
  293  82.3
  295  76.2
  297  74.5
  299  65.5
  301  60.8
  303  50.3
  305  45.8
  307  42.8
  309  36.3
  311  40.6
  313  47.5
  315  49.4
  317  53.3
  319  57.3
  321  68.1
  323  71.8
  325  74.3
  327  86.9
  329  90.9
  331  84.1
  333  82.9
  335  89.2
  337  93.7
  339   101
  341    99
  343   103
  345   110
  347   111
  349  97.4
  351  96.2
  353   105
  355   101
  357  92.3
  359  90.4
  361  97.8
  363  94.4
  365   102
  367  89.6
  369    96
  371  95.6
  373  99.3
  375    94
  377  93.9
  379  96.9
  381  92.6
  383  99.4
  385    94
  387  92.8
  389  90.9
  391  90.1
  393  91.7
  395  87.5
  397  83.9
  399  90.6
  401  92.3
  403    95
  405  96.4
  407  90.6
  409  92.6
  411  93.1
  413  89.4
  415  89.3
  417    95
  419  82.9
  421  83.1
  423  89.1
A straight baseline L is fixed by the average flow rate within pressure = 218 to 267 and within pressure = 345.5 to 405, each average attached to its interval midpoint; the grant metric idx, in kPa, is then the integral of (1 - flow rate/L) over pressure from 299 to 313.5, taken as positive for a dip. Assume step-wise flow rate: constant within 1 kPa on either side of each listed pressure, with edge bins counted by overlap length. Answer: 7.2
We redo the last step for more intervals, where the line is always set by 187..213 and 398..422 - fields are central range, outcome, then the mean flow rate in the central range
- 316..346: 0.5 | 84.4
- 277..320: 8.7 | 66.6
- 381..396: -0.5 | 92.4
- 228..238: -2.5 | 99.4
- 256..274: -2.3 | 91.8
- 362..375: -1.2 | 96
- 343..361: -2.8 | 100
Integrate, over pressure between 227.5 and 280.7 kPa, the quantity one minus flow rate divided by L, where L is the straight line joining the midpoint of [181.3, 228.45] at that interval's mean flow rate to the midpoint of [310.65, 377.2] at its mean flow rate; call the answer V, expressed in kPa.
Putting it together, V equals -4.12 kPa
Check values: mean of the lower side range 85.3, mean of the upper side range 87.4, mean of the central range 92.7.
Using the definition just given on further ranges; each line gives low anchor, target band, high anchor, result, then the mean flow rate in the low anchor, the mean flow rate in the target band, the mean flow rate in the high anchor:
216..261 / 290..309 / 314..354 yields 5.5 kPa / 94.1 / 63.4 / 86.2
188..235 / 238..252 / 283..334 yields -1.9 kPa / 85.6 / 90.2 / 67.6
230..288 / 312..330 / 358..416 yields 5.0 kPa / 91.4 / 66.6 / 93.2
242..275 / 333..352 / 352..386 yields -0.9 kPa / 90.8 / 99.2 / 96.1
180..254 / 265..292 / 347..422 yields 0.5 kPa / 88.6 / 88.6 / 93.6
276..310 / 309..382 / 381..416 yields -3.8 kPa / 72.4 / 86.8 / 91.8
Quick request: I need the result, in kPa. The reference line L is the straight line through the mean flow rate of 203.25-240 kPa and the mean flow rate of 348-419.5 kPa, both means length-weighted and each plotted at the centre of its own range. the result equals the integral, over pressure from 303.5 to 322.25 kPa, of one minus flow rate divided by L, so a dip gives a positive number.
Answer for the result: 8.4 kPa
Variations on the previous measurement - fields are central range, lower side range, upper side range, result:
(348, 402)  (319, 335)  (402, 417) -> -4.75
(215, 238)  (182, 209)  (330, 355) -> -2.94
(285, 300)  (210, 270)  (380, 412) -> 2.15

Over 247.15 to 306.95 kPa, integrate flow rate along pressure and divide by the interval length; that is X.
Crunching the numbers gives 83.1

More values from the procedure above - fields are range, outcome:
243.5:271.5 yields 90.3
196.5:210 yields 64.2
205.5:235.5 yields 85.1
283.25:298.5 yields 81.2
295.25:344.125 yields 69.7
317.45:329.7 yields 73.5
